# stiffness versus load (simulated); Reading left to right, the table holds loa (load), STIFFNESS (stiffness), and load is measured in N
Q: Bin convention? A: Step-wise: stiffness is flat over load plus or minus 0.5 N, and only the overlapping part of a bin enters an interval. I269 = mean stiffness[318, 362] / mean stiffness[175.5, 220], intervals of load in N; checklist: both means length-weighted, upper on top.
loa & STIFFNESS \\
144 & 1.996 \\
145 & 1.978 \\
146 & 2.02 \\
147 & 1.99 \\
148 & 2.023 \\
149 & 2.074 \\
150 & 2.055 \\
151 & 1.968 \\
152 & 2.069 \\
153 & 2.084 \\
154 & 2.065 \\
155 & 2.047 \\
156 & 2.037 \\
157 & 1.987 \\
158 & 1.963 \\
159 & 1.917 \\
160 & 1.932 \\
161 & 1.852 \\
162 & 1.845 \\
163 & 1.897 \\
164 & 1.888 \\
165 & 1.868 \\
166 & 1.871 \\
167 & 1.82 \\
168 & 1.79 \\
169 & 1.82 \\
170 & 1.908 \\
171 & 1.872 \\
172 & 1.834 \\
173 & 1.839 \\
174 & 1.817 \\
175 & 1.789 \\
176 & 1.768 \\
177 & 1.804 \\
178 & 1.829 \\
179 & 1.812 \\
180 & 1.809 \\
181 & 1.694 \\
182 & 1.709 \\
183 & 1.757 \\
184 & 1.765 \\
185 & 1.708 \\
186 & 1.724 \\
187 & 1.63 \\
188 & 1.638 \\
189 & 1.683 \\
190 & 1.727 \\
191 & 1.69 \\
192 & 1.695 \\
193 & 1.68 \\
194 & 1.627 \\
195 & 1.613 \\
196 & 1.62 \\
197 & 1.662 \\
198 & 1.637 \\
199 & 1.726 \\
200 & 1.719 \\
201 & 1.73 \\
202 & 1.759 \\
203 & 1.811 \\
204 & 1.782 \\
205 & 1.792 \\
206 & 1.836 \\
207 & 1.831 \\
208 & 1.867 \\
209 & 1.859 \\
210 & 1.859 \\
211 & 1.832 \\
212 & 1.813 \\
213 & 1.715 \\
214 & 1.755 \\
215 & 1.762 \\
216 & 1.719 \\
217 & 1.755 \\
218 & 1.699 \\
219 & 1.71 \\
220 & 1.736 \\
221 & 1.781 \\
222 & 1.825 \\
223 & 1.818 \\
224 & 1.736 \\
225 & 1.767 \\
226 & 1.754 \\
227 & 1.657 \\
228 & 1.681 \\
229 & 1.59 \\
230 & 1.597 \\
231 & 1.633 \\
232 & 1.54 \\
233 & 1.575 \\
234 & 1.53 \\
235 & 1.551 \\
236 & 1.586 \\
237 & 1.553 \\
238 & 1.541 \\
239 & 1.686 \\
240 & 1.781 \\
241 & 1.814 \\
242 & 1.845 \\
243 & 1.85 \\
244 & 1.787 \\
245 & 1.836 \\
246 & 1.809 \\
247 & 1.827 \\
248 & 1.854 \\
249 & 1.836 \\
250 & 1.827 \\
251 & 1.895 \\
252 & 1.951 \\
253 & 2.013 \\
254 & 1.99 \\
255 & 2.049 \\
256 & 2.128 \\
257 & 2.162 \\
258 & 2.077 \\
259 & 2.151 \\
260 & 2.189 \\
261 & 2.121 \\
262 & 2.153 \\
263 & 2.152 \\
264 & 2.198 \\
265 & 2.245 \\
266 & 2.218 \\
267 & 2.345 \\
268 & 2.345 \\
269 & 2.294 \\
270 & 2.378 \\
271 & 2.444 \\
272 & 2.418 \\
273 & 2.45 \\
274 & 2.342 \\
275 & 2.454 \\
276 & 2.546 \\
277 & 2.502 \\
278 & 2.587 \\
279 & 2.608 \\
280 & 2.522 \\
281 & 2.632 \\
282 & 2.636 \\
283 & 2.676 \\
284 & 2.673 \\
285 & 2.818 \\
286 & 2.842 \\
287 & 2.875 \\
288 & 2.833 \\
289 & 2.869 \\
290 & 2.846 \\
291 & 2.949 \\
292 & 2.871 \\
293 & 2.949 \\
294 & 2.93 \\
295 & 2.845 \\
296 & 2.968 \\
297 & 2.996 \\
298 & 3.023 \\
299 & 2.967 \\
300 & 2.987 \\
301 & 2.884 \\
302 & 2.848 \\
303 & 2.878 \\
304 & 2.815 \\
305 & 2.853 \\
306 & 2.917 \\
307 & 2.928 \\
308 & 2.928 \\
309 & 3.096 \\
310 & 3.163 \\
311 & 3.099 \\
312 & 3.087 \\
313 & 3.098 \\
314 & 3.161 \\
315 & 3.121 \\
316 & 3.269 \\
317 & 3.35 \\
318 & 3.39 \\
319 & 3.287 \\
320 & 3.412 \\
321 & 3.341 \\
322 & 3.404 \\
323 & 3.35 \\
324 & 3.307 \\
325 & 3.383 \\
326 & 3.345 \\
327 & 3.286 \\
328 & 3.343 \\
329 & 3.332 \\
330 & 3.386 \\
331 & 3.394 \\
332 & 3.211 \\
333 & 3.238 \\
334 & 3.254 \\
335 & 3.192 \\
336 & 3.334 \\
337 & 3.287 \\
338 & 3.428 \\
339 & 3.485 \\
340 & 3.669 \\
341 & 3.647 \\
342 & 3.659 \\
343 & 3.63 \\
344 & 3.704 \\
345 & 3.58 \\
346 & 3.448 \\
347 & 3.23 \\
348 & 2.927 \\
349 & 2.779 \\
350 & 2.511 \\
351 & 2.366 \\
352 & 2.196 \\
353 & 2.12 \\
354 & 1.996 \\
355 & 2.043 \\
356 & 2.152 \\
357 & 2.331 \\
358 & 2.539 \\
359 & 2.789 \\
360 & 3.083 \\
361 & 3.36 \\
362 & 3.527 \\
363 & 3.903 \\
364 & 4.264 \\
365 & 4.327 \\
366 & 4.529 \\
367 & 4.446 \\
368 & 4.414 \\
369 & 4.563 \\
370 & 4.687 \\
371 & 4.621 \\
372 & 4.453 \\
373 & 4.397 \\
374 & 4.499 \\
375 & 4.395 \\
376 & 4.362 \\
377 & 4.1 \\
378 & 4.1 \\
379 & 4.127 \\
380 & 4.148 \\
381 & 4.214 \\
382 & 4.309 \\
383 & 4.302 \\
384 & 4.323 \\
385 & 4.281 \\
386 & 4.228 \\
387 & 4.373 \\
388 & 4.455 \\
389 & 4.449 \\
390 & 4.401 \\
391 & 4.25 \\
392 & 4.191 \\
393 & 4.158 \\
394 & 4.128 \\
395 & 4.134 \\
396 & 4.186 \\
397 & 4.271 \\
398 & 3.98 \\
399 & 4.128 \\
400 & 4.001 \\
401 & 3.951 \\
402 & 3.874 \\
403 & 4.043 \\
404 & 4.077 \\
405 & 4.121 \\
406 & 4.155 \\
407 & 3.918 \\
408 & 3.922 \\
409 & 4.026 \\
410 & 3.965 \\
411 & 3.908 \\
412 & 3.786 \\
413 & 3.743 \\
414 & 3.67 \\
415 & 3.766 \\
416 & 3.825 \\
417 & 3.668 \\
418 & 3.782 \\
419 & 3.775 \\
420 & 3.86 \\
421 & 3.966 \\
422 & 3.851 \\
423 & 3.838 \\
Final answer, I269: 1.79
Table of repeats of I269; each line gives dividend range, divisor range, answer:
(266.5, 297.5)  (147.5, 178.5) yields 1.39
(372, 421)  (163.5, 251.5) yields 2.35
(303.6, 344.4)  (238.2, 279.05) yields 1.55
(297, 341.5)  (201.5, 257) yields 1.81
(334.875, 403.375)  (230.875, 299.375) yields 1.66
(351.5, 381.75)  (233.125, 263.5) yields 1.96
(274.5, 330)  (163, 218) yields 1.69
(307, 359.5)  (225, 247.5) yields 1.85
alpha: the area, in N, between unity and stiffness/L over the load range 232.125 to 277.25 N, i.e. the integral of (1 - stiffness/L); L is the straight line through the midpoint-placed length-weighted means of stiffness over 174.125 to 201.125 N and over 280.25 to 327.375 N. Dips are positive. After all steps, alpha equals 8.3 N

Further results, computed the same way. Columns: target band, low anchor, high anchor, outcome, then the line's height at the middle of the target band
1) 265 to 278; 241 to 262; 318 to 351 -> -0.6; 2.29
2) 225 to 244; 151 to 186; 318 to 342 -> 6.3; 2.48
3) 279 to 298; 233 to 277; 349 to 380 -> -2.4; 2.5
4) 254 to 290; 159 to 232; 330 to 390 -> 2.9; 2.63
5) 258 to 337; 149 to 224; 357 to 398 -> 7.7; 3.16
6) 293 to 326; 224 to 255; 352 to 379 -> -3.3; 2.82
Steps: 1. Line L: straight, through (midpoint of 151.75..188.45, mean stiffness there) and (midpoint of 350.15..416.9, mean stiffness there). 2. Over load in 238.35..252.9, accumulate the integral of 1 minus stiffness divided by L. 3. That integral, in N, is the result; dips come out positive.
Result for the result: 4.2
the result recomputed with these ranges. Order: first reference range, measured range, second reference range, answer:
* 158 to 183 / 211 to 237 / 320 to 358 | 6.3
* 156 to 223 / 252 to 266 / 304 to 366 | 1.9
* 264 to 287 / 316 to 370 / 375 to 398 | 3.7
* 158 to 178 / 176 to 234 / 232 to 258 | 3.3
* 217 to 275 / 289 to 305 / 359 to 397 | -0.6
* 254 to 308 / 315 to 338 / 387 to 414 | -1.2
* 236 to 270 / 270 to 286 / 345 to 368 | -2.2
